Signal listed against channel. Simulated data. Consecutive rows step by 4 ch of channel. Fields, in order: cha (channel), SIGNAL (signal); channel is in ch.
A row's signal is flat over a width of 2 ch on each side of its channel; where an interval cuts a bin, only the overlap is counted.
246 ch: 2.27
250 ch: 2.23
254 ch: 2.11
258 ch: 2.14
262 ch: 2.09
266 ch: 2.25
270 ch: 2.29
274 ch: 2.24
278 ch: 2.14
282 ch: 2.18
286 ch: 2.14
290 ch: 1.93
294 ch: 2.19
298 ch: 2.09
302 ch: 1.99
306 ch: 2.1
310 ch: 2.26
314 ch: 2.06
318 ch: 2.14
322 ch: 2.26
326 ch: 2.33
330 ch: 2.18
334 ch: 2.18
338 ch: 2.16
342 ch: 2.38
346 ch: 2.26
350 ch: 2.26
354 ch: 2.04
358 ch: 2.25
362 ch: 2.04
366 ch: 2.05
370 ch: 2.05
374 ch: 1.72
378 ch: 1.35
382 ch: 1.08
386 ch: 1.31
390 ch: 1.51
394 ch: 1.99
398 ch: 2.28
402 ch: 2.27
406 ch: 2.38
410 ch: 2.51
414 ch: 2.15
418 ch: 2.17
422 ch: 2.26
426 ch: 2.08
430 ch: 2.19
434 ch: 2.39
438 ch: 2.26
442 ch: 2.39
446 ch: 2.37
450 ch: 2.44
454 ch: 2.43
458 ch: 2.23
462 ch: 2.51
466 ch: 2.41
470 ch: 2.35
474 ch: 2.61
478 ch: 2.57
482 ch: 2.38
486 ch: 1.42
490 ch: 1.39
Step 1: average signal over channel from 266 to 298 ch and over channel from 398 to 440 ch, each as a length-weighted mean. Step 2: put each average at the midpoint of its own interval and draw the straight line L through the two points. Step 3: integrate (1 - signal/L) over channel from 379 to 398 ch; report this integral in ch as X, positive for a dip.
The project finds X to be 5.9 ch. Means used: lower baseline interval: 2.16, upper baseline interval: 2.27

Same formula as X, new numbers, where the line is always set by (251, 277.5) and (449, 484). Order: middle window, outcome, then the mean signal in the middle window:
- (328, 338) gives 0.4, 2.18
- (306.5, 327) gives 0.5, 2.2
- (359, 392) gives 9.4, 1.66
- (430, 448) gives 0.5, 2.33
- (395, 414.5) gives 0.4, 2.31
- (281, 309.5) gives 1.7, 2.09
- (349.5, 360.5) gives 0.6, 2.17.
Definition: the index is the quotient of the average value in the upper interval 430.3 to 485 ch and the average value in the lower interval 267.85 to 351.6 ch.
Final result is 1.10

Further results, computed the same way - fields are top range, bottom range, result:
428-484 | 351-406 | 1.28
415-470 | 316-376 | 1.08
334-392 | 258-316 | 0.89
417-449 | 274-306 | 1.08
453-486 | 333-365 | 1.08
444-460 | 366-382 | 1.42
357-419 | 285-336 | 0.90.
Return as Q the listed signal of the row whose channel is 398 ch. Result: 2.28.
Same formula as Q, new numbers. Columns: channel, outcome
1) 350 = 2.26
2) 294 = 2.19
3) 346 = 2.26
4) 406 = 2.38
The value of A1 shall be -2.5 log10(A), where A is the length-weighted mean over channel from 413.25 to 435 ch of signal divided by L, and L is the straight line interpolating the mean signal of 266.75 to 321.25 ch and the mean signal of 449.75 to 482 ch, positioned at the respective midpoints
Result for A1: 0.08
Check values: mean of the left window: 2.14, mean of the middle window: 2.2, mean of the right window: 2.44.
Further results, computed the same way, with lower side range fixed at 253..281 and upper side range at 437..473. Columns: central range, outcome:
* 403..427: 0.04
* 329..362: 0.03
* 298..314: 0.06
